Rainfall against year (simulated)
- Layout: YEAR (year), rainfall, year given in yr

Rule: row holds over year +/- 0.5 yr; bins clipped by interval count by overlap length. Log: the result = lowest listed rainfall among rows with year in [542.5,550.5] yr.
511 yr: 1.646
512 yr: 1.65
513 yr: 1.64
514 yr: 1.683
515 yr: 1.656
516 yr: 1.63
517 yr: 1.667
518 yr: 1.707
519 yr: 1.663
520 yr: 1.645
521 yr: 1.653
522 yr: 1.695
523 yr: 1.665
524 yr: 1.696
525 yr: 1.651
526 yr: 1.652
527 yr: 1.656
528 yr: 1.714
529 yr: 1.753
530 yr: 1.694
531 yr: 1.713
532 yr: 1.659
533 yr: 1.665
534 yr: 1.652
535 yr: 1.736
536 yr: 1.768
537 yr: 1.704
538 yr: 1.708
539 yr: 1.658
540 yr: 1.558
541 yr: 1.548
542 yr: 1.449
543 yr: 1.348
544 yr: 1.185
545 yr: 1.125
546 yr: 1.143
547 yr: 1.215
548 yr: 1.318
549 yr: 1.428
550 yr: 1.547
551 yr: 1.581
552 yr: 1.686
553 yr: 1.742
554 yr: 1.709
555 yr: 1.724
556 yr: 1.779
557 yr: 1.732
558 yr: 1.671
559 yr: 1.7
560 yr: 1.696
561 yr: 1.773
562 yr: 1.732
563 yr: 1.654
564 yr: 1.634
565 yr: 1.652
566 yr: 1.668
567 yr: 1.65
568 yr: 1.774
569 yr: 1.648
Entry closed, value 1.125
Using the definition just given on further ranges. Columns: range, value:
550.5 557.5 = 1.581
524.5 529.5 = 1.651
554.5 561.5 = 1.671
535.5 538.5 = 1.704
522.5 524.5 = 1.665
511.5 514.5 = 1.64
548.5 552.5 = 1.428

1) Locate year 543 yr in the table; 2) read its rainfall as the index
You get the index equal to 1.348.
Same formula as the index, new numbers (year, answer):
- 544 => 1.185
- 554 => 1.709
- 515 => 1.656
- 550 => 1.547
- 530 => 1.694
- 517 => 1.667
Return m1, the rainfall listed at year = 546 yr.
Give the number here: 1.143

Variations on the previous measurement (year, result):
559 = 1.7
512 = 1.65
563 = 1.654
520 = 1.645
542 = 1.449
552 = 1.686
